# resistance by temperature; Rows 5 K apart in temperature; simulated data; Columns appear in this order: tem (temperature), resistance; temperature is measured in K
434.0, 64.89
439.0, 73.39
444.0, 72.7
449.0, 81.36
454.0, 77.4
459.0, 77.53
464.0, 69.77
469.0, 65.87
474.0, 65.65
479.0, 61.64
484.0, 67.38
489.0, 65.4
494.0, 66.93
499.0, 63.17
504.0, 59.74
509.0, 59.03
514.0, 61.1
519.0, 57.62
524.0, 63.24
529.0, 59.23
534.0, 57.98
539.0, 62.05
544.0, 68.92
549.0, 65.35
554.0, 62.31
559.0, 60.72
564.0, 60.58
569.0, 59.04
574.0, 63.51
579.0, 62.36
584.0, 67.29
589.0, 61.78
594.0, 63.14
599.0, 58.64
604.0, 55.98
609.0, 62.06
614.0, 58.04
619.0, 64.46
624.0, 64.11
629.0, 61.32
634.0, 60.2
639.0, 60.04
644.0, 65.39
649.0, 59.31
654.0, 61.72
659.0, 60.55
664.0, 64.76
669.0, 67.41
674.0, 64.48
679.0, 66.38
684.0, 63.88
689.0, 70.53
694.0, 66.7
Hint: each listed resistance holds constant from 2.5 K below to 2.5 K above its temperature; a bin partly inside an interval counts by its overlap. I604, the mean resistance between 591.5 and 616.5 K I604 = 59.6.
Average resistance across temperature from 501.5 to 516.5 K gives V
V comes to 60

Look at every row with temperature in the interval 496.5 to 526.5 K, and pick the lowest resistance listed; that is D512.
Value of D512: 57.62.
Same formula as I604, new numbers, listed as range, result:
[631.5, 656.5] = 61.3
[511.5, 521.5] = 59.4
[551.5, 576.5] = 61.2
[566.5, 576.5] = 61.3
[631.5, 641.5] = 60.1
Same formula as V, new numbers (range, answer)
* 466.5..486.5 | 65.1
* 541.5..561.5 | 64.3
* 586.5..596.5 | 62.5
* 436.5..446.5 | 73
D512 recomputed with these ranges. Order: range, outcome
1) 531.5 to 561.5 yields 57.98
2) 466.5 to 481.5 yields 61.64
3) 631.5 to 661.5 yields 59.31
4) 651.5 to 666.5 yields 60.55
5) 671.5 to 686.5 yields 63.88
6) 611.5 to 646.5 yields 58.04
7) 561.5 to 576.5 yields 59.04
